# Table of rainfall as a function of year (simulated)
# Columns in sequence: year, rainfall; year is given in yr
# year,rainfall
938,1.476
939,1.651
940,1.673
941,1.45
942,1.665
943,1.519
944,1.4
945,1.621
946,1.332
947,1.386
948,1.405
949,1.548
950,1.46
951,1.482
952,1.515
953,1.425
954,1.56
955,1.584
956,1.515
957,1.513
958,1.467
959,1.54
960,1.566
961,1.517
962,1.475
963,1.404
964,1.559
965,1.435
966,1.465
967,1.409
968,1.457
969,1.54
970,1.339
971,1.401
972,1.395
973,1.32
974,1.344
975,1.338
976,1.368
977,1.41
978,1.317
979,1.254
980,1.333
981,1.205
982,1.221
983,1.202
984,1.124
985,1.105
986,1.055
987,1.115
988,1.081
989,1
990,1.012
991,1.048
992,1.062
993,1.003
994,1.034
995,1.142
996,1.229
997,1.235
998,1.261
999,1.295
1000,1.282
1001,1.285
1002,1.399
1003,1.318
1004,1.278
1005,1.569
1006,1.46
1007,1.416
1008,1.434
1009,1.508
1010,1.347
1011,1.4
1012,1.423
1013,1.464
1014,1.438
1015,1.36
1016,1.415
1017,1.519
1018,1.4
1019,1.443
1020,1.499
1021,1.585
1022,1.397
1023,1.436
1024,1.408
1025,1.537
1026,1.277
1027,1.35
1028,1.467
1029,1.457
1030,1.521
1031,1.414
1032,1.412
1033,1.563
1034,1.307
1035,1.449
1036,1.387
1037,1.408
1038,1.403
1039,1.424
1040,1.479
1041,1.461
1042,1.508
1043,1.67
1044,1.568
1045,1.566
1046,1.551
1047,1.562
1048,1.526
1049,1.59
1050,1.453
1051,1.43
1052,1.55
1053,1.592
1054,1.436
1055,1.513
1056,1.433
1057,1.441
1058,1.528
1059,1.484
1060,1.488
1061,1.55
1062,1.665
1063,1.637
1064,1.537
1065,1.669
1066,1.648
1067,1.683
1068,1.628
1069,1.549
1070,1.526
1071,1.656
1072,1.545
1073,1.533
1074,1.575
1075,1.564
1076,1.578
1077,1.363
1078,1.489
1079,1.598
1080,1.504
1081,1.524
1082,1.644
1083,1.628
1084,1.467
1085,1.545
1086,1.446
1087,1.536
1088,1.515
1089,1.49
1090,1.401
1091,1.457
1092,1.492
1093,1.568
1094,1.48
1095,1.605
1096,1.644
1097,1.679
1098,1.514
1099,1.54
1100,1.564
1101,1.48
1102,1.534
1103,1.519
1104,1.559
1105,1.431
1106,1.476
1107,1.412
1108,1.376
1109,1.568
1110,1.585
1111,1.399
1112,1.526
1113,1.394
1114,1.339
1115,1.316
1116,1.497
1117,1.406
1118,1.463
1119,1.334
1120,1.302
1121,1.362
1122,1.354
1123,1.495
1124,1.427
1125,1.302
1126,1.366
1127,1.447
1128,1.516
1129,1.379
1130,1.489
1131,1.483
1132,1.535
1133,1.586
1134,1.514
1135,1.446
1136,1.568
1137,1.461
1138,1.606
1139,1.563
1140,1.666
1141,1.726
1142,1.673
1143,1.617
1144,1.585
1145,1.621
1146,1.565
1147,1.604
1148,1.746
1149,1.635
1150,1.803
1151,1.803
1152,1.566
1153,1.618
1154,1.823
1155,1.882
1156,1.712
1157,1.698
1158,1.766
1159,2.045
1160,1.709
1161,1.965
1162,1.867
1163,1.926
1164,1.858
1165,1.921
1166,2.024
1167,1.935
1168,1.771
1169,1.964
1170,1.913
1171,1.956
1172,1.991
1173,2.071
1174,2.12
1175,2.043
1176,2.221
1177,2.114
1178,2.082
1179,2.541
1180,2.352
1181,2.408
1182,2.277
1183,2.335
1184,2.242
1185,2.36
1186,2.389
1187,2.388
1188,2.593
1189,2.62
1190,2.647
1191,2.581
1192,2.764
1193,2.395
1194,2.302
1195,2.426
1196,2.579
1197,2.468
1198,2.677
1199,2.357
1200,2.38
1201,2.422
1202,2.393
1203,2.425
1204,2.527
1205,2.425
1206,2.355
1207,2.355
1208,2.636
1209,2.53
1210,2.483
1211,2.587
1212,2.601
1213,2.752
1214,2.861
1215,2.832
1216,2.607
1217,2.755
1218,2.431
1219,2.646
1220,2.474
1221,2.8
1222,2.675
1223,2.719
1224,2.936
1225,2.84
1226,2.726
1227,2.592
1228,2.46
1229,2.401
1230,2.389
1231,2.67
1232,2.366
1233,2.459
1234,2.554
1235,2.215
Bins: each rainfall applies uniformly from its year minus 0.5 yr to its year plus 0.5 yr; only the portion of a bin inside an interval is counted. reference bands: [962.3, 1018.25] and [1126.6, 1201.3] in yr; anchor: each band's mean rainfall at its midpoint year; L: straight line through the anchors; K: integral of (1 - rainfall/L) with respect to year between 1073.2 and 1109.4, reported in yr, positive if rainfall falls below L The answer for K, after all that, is 3.6 yr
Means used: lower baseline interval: 1.31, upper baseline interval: 1.97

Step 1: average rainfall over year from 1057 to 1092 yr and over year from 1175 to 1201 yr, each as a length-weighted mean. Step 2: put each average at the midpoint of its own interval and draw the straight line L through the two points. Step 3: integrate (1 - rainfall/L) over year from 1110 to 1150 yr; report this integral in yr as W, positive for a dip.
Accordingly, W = 9.56 yr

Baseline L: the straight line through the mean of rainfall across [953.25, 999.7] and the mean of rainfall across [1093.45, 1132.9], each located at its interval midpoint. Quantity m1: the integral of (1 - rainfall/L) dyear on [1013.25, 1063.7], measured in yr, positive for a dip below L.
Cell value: -3.6 yr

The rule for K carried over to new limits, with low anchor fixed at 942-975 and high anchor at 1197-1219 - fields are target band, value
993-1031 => 7.10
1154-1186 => 4.64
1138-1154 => 4.35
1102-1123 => 6.85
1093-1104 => 2.73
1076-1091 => 3.70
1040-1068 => 4.96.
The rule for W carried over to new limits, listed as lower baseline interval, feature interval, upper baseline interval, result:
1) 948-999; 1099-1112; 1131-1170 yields 1.0 yr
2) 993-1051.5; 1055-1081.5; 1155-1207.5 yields 1.5 yr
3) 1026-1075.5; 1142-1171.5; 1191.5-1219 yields 5.7 yr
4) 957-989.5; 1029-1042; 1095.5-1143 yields -0.3 yr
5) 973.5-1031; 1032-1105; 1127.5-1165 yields -2.5 yr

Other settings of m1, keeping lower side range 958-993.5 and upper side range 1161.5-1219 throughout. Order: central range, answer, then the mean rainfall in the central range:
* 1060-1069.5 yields 0.7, 1.61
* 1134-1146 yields 2.9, 1.59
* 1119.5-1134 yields 4.3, 1.43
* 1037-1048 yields 0.8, 1.51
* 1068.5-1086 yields 2.5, 1.54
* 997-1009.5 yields 0.6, 1.37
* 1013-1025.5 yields 0.5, 1.45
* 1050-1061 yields 1.3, 1.49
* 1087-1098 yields 2.0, 1.53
